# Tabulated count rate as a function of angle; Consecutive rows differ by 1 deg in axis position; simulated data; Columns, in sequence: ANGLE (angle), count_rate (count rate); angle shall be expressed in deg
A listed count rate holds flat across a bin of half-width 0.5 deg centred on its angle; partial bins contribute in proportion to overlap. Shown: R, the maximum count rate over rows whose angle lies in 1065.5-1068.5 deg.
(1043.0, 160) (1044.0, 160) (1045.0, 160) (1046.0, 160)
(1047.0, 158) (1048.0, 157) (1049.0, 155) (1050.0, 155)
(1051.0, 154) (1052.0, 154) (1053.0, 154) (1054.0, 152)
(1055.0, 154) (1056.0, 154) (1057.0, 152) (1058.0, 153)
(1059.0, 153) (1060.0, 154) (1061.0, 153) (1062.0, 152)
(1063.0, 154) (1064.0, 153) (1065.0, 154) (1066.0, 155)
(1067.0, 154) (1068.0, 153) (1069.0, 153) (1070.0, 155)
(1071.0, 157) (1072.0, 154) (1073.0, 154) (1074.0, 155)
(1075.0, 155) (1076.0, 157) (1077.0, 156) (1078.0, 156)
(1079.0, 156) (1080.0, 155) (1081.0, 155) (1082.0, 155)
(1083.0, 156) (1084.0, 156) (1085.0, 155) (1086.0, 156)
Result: 155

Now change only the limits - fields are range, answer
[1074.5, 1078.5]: 157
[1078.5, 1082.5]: 156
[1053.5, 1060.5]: 154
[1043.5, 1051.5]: 160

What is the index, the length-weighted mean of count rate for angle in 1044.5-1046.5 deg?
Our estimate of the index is 160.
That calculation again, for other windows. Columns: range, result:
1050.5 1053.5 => 154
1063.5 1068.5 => 154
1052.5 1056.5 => 154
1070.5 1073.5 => 155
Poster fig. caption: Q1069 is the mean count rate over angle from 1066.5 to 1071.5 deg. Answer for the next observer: 154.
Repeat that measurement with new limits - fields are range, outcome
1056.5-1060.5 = 153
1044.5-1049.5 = 158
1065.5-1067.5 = 154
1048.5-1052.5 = 154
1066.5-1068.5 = 154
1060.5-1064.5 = 153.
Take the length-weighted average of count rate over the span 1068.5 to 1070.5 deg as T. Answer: 154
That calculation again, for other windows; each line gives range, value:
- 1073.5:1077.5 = 156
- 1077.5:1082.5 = 155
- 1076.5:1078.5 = 156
